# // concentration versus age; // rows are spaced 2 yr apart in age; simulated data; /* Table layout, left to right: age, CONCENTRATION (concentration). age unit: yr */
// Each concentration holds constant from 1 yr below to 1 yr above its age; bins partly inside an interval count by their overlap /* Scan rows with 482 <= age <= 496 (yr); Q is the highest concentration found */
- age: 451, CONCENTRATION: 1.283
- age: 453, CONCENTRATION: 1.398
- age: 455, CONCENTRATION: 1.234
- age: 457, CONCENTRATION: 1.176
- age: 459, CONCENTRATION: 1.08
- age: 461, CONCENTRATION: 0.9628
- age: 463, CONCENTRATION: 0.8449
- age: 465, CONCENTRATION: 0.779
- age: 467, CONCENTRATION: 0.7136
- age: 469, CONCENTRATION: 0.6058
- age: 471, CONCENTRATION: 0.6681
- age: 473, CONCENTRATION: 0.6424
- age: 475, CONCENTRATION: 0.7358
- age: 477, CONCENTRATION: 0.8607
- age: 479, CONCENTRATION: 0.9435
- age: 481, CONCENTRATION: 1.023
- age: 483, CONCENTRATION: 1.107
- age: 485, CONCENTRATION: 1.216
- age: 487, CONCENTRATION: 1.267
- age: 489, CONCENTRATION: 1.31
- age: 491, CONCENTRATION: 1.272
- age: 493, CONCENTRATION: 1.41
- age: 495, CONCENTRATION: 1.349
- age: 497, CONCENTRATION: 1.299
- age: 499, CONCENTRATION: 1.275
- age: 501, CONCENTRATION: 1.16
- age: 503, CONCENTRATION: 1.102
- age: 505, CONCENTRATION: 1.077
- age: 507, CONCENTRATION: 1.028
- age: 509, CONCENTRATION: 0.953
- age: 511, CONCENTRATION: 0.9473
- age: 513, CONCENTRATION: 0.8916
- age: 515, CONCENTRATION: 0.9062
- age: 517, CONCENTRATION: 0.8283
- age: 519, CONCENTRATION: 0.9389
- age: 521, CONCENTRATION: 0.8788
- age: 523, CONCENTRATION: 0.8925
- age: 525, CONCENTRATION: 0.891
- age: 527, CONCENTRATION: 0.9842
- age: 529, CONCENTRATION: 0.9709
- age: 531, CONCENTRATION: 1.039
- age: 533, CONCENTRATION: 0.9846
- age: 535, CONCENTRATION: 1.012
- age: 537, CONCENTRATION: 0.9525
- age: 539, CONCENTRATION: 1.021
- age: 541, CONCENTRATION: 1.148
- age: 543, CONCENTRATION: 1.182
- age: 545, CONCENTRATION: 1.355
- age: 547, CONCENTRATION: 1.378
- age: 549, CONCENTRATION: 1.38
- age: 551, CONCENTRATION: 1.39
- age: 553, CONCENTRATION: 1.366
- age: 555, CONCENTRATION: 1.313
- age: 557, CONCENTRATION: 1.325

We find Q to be 1.41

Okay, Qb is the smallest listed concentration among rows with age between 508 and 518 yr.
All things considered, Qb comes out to 0.8283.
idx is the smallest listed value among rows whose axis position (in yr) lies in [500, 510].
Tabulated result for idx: 0.953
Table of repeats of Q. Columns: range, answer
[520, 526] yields 0.8925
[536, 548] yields 1.378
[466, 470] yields 0.7136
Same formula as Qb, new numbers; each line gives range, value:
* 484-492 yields 1.216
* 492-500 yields 1.275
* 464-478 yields 0.6058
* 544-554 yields 1.355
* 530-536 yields 0.9846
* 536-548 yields 0.9525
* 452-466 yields 0.779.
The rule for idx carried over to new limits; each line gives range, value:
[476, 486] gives 0.8607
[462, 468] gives 0.7136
